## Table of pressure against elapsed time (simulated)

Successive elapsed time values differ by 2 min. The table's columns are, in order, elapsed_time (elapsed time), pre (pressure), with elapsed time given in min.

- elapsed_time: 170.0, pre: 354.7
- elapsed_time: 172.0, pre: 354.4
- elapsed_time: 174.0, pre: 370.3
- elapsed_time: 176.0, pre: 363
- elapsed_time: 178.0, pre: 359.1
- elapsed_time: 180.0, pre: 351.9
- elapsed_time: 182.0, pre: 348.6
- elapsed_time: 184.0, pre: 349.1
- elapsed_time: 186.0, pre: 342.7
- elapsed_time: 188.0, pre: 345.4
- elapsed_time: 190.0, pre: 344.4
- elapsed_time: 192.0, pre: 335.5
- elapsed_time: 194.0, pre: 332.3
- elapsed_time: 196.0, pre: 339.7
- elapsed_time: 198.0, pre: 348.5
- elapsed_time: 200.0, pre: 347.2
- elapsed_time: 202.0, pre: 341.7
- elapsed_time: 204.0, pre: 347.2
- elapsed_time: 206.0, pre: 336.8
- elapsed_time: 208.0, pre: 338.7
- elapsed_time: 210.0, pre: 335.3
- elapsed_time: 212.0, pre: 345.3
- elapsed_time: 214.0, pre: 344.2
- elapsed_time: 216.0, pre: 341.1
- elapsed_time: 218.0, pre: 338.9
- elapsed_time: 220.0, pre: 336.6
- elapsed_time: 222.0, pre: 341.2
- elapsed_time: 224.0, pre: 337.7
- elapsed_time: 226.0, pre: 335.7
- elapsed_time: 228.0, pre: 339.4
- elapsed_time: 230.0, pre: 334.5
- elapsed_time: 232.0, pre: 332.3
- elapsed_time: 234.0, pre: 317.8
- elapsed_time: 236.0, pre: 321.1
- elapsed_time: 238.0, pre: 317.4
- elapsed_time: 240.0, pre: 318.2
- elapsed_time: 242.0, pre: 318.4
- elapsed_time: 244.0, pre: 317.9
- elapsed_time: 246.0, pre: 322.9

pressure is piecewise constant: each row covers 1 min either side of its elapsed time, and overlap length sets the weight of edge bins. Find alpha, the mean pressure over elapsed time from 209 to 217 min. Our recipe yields 341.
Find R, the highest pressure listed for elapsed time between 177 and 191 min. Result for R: 359.1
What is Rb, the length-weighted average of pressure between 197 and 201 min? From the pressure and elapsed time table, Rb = 348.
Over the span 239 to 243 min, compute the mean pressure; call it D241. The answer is 318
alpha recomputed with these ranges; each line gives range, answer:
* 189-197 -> 338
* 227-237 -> 329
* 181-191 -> 346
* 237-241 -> 318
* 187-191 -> 345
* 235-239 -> 319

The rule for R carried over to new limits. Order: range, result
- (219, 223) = 341.2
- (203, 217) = 347.2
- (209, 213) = 345.3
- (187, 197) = 345.4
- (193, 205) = 348.5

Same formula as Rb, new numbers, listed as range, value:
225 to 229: 338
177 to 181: 356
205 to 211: 337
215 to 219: 340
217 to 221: 338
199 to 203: 344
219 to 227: 338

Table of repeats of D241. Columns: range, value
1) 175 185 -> 354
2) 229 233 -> 333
